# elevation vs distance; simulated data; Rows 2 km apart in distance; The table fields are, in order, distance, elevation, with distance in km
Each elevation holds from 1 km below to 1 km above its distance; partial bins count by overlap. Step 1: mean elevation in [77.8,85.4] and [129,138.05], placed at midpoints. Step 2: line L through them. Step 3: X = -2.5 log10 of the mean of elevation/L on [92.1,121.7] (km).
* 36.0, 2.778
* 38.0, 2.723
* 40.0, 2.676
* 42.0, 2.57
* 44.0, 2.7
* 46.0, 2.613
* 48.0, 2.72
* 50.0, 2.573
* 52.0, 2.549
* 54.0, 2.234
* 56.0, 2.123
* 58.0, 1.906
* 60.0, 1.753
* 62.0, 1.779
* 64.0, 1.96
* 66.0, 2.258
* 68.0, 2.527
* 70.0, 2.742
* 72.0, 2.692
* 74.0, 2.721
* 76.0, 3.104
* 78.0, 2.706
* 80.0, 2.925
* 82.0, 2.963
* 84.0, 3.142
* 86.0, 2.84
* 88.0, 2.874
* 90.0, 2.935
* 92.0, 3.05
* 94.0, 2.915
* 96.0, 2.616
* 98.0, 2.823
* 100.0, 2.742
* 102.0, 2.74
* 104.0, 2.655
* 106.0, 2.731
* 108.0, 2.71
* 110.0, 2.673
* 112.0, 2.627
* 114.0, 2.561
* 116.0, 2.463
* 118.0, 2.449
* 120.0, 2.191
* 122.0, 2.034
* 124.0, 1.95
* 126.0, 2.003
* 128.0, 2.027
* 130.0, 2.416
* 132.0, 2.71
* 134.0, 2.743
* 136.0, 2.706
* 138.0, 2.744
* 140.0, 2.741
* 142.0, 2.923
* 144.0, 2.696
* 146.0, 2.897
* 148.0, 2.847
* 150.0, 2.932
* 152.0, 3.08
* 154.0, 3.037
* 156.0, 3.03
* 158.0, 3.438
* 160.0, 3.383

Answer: 0.07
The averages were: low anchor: 2.95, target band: 2.63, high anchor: 2.66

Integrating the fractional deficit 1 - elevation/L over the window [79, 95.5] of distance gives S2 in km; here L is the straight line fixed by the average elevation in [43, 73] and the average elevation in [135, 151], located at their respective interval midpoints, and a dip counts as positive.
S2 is -2.9 km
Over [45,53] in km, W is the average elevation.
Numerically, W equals 2.61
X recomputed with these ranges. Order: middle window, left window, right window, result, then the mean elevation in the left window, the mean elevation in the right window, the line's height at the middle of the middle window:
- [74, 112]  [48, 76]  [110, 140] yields -0.19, 2.34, 2.42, 2.38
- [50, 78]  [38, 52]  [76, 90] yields 0.18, 2.64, 2.92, 2.78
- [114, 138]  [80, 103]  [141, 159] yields 0.24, 2.88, 2.99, 2.94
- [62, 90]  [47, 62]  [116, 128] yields -0.22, 2.23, 2.15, 2.21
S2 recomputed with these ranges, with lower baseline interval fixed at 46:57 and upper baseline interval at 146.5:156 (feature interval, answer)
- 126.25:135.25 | 1.3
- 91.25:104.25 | -0.5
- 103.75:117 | 0.6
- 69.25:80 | -1.0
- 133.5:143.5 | 0.5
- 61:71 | 1.1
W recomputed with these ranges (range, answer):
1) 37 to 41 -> 2.7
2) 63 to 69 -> 2.25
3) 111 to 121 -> 2.46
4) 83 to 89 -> 2.95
